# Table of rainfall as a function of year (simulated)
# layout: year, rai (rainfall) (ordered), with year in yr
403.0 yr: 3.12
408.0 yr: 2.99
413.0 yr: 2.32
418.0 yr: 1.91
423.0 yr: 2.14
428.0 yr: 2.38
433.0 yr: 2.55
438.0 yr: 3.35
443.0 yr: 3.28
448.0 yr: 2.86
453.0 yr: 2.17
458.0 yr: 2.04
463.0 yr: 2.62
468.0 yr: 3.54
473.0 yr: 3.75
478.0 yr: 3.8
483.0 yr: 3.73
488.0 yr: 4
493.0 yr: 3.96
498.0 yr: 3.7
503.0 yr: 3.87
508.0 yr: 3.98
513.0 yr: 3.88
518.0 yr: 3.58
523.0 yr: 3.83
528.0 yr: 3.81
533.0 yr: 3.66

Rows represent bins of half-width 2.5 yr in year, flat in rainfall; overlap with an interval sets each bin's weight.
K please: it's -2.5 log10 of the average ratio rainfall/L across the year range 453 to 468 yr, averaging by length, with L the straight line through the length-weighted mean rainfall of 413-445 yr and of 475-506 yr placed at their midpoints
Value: 0.28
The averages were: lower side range 2.57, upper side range 3.84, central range 2.51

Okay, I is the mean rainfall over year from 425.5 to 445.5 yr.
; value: 2.89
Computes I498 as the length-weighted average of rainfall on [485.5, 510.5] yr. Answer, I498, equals 3.9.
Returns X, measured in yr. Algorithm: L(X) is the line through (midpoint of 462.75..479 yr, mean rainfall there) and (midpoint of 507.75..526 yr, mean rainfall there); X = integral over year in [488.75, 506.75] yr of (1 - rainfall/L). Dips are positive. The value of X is -0.9 yr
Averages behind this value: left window 3.5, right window 3.8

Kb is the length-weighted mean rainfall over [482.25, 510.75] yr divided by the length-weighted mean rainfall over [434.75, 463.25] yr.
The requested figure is 1.4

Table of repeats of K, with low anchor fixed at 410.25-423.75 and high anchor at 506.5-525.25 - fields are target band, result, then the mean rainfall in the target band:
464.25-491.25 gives -0.174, 3.72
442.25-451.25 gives -0.126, 2.95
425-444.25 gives -0.164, 2.85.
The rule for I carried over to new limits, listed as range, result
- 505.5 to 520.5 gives 3.81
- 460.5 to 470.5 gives 3.08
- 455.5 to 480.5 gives 3.15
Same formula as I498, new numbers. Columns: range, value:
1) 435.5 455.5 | 2.92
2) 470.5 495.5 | 3.85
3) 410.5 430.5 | 2.19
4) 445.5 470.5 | 2.65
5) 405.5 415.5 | 2.66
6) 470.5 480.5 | 3.77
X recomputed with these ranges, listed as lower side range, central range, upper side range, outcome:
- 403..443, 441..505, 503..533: -1.44 yr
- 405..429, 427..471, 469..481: 4.54 yr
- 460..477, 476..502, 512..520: -2.67 yr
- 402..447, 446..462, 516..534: 3.26 yr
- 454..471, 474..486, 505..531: -2.81 yr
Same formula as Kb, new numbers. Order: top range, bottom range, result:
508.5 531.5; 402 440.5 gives 1.47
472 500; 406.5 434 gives 1.63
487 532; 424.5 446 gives 1.34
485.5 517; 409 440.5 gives 1.57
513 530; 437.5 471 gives 1.33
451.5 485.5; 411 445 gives 1.22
